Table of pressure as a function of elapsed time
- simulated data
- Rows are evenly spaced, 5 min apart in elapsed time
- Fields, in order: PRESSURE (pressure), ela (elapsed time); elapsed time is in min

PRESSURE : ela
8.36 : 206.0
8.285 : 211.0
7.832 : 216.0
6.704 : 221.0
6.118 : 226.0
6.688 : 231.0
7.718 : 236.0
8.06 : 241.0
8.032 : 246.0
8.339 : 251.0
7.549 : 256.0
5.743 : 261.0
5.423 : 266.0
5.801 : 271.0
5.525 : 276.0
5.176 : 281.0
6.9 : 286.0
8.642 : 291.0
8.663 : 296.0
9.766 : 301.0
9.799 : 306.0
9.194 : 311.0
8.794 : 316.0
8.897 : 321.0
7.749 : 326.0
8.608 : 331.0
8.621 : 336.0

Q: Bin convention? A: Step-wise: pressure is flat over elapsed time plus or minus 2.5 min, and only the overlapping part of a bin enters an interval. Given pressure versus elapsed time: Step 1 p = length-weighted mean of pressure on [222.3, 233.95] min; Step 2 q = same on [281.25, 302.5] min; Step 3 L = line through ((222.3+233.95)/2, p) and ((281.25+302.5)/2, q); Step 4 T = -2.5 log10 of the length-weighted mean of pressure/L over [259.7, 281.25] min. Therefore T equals 0.33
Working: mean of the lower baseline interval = 6.48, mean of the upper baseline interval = 8.08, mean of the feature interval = 5.56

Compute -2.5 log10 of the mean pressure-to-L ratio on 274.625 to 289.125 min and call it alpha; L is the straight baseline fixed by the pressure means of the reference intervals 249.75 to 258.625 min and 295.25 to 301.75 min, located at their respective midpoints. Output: 0.40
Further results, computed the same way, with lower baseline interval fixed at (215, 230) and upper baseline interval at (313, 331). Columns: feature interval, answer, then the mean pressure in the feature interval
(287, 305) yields -0.108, 8.91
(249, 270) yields 0.115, 6.66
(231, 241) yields -0.080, 7.55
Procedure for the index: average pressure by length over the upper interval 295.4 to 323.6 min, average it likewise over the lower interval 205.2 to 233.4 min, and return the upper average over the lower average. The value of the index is 1.27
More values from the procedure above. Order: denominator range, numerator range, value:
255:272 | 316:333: 1.40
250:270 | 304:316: 1.42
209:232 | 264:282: 0.77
